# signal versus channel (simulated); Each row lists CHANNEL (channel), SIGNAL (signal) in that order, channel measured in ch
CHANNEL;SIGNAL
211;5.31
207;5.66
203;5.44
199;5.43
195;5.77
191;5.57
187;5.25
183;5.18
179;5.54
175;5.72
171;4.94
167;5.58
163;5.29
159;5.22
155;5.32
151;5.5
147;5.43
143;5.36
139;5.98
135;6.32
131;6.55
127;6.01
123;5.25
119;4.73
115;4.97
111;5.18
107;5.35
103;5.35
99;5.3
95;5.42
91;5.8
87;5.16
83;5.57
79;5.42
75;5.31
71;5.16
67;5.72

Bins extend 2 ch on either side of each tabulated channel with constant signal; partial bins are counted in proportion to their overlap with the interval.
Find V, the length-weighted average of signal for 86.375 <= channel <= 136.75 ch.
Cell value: 5.5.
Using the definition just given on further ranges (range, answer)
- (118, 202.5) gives 5.53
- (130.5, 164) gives 5.63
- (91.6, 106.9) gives 5.4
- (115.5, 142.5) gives 5.74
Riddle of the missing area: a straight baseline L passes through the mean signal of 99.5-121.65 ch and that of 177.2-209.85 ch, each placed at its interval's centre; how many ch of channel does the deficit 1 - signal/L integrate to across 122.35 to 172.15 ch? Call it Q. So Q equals -3.2 ch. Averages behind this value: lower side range 5.13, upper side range 5.48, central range 5.62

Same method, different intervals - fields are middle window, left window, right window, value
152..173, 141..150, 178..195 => 0.5 ch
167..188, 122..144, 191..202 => 1.3 ch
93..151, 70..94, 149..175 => -1.5 ch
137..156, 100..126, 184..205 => -0.8 ch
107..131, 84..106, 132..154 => 1.0 ch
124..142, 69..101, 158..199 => -2.4 ch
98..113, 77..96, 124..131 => 1.2 ch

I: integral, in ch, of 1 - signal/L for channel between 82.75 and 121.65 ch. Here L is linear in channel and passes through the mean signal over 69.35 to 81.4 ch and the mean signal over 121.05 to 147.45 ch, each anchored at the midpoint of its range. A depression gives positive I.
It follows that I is 2.0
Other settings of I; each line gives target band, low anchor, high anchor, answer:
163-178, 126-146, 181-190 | 0.2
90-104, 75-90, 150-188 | -0.2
